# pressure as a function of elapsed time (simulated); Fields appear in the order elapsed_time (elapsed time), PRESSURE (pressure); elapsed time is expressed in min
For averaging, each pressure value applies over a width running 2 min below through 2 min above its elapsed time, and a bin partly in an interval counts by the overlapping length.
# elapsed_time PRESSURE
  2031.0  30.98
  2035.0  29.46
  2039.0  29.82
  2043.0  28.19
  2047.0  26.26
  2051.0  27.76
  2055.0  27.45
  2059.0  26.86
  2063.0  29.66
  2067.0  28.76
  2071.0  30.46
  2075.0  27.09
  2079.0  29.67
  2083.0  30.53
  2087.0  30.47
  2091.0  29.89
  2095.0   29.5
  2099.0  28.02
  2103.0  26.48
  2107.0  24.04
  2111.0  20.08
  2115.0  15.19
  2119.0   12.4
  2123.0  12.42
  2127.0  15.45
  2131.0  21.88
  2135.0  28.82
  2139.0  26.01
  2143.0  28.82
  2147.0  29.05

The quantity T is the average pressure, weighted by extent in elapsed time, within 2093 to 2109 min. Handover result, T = 27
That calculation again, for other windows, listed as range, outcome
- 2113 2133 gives 15.5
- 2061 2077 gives 29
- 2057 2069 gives 28.4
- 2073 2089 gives 29.4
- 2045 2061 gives 27.1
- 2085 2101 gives 29.5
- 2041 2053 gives 27.4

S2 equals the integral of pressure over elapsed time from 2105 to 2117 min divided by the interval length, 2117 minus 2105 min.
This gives 19.8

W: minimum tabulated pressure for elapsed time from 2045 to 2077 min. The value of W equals 26.26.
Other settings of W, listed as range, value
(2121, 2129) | 12.42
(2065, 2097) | 27.09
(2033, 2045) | 28.19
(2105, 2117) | 15.19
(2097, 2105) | 26.48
